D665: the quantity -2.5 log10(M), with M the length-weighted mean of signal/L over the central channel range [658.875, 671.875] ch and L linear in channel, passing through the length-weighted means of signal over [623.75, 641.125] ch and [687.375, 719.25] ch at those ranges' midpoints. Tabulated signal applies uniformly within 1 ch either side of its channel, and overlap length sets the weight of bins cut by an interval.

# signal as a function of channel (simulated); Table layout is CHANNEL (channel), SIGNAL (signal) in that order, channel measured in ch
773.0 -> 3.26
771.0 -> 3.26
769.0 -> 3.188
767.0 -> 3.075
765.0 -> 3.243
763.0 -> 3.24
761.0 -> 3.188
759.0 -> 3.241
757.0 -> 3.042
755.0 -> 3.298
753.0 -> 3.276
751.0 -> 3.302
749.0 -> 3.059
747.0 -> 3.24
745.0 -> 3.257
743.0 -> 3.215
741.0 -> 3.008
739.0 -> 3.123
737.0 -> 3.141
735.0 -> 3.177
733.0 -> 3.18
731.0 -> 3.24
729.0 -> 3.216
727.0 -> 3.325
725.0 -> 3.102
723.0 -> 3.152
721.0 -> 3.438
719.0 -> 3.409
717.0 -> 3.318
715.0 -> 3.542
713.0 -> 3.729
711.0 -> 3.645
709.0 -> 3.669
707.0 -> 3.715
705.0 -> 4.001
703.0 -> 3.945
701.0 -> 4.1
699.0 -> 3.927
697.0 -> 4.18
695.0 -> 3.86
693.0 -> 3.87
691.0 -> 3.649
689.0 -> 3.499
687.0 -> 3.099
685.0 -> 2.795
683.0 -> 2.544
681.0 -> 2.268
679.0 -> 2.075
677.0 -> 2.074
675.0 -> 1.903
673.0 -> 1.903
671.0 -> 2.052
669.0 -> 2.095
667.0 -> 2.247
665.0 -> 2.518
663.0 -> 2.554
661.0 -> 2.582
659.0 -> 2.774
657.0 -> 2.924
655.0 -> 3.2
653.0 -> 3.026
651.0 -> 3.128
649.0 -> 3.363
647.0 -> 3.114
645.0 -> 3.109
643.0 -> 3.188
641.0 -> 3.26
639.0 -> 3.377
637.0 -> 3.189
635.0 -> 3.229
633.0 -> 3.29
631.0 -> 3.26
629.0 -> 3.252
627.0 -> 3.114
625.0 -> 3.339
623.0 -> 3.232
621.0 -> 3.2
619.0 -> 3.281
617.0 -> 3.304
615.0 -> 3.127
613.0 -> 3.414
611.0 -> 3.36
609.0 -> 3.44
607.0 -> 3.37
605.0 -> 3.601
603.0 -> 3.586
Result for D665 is 0.41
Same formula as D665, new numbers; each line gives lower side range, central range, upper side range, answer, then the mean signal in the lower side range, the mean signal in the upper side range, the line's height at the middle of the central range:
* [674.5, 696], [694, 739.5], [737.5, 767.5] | -0.17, 2.9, 3.19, 3.03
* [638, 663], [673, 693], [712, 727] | 0.20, 3.07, 3.38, 3.21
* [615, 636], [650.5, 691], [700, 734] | 0.29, 3.24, 3.51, 3.38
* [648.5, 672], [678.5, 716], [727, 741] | -0.19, 2.69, 3.18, 2.94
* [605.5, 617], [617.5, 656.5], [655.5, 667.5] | -0.08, 3.35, 2.64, 2.99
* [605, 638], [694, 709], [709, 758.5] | -0.20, 3.28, 3.28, 3.28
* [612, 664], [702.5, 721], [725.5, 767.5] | -0.15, 3.15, 3.19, 3.18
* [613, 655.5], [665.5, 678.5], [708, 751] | 0.49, 3.22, 3.29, 3.25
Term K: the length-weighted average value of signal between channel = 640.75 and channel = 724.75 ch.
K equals 3.1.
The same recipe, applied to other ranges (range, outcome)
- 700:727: 3.59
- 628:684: 2.77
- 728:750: 3.17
